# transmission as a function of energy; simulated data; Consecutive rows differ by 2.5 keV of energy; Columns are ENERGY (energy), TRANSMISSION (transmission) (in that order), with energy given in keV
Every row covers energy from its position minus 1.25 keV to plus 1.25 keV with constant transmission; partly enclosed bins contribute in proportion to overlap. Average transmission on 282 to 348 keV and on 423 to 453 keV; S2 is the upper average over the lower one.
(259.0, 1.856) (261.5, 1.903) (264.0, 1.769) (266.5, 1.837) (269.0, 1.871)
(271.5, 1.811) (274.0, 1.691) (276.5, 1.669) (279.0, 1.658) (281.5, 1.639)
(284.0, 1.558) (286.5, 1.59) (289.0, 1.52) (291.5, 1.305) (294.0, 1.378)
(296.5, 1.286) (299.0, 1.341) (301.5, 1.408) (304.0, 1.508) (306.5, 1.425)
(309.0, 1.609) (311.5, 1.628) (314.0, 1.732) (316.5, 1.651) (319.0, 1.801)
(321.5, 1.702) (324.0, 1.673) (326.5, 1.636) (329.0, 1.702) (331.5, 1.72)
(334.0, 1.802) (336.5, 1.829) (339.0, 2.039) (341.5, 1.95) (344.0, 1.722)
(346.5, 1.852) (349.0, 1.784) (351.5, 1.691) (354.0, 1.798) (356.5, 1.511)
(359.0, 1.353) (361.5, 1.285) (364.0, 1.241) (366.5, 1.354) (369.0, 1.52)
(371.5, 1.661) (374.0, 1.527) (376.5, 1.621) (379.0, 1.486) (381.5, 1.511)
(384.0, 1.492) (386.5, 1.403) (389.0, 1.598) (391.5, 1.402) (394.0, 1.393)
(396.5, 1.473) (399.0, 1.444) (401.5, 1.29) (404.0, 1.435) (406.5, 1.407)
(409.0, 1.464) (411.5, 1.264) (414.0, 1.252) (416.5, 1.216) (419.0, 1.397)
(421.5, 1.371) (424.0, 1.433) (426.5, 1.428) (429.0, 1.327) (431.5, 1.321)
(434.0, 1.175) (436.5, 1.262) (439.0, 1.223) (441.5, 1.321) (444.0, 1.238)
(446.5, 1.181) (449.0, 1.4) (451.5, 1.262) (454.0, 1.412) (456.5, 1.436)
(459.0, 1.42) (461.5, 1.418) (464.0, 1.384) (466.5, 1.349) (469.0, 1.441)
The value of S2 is 0.8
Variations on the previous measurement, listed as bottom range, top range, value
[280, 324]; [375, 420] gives 0.92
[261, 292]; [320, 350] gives 1.06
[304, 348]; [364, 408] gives 0.85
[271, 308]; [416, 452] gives 0.86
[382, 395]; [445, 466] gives 0.93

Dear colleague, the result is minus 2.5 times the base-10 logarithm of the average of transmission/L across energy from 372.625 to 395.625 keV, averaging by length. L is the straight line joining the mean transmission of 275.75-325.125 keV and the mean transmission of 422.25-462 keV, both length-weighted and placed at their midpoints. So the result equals -0.05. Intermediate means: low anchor 1.55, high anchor 1.33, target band 1.49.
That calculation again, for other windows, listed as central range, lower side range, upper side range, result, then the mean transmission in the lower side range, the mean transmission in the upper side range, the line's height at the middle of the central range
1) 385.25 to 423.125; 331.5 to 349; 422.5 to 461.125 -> 0.10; 1.85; 1.33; 1.52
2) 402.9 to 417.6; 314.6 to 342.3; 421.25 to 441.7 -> 0.06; 1.77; 1.32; 1.41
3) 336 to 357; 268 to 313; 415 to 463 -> -0.23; 1.55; 1.33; 1.47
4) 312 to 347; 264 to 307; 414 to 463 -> -0.18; 1.57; 1.33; 1.5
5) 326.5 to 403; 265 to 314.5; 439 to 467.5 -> -0.08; 1.57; 1.34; 1.47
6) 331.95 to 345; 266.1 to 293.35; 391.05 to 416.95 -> -0.23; 1.64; 1.37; 1.51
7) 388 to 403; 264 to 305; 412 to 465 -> -0.03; 1.57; 1.33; 1.4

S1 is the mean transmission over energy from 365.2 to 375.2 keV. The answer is 1.51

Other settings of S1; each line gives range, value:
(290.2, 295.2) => 1.34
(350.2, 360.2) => 1.59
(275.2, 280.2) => 1.66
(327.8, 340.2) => 1.82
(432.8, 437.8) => 1.22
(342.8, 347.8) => 1.79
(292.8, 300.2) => 1.33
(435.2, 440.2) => 1.24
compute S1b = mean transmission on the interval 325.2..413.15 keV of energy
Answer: 1.56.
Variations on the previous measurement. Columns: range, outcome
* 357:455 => 1.38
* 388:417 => 1.39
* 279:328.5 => 1.55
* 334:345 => 1.88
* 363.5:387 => 1.49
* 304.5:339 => 1.69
